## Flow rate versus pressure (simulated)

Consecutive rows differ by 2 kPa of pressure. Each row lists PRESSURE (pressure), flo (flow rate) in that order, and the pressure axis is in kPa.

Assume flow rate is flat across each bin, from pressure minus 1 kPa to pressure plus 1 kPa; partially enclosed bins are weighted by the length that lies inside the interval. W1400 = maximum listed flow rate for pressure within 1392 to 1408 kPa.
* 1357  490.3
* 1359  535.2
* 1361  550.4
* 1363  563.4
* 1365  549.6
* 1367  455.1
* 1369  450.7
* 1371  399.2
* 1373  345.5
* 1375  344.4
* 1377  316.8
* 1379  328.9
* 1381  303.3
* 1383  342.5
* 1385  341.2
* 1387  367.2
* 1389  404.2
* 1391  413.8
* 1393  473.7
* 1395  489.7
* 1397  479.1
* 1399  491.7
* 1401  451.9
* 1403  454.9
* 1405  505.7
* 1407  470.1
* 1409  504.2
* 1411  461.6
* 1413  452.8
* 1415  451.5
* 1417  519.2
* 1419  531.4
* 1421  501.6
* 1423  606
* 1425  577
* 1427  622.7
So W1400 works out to 505.7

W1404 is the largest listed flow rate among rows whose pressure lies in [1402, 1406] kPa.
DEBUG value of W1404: 505.7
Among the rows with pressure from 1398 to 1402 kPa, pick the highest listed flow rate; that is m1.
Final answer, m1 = 491.7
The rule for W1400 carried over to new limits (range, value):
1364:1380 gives 549.6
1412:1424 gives 606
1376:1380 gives 328.9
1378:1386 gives 342.5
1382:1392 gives 413.8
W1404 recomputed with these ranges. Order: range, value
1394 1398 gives 489.7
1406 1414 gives 504.2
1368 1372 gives 450.7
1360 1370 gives 563.4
